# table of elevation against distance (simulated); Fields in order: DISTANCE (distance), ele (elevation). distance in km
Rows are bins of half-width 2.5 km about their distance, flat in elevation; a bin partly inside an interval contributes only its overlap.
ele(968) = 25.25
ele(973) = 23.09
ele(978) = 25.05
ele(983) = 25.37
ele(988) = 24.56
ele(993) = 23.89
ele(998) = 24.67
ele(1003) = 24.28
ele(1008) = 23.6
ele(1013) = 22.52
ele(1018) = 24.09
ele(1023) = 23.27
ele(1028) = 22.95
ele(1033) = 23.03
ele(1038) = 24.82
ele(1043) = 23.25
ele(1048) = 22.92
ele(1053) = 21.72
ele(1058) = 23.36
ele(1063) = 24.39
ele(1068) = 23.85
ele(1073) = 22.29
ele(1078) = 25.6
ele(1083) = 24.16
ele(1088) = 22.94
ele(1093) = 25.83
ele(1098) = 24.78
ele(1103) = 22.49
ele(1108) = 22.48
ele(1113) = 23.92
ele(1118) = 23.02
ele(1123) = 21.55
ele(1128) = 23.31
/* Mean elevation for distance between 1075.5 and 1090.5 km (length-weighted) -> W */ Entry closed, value 24.2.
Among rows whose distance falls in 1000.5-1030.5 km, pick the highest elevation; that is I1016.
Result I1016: 24.28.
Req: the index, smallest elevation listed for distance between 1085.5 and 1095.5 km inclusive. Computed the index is 22.94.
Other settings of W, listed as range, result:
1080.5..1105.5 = 24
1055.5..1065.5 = 23.9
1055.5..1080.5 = 23.9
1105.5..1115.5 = 23.2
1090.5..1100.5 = 25.3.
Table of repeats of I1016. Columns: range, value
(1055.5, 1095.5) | 25.83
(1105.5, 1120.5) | 23.92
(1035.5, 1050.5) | 24.82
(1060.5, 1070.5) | 24.39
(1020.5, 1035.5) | 23.27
